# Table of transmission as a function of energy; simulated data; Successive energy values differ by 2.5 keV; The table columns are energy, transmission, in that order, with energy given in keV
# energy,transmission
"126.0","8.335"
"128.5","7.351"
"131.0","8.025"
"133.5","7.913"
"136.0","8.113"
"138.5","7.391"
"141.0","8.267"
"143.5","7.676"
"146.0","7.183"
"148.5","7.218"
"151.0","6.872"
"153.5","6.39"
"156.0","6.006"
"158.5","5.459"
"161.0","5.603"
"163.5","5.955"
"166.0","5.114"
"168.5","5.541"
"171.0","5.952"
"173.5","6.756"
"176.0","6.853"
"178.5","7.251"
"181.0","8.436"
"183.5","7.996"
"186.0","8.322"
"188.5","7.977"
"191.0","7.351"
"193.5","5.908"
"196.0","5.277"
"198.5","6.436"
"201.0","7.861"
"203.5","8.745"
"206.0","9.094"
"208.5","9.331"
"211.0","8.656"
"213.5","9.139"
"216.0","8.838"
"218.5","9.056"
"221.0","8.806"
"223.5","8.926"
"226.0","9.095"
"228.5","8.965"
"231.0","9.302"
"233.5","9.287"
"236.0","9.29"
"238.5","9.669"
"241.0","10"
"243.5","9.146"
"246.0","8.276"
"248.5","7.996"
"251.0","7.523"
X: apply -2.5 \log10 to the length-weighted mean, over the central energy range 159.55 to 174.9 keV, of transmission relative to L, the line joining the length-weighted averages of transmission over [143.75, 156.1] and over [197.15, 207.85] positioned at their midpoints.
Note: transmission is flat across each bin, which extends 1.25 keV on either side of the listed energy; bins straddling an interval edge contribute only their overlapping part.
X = 0.24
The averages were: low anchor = 6.88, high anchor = 8.08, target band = 5.83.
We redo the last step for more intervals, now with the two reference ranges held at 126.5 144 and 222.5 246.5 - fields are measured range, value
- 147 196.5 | 0.25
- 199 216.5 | 0.02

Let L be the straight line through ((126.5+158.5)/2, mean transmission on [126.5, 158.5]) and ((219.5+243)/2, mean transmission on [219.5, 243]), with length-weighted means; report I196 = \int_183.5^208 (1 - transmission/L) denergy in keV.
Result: 2.8 keV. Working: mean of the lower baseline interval 7.32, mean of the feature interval 7.53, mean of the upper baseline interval 9.25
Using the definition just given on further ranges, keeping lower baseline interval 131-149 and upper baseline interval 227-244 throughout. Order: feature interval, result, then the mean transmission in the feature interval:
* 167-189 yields 3.2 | 7.18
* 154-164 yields 2.8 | 5.79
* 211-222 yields 0.2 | 8.93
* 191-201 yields 2.8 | 6.31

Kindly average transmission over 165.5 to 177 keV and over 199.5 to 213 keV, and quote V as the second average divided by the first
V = 1.4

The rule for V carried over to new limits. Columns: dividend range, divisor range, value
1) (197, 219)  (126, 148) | 1.10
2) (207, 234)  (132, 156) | 1.22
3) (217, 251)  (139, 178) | 1.39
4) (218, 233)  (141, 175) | 1.42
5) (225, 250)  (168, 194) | 1.26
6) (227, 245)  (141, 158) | 1.35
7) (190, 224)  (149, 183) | 1.27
